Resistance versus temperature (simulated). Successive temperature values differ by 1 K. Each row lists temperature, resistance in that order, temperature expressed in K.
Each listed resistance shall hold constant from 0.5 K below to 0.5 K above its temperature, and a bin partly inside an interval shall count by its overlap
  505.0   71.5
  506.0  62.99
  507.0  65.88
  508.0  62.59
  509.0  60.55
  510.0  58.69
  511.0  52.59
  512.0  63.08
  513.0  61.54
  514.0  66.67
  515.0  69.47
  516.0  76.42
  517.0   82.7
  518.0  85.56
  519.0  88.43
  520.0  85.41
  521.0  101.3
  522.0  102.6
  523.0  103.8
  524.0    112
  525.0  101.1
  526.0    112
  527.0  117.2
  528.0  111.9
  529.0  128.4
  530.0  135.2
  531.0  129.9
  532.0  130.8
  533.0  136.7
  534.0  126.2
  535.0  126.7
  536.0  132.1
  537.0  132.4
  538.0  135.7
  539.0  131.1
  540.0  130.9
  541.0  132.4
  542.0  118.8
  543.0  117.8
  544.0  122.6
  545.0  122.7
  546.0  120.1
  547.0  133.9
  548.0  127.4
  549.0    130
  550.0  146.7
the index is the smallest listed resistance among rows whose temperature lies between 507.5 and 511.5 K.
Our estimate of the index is 52.59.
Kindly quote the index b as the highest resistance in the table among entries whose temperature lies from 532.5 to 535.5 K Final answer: 136.7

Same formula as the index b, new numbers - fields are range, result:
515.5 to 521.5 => 101.3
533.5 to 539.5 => 135.7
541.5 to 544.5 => 122.6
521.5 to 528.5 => 117.2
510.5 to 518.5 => 85.56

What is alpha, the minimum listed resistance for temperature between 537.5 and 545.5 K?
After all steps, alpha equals 117.8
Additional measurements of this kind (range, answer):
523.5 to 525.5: 101.1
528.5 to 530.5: 128.4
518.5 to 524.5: 85.41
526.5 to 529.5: 111.9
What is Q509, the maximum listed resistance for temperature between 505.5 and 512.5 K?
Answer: 65.88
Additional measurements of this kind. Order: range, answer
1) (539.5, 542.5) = 132.4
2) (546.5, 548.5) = 133.9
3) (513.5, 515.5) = 69.47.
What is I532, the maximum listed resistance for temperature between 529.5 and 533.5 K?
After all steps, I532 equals 136.7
